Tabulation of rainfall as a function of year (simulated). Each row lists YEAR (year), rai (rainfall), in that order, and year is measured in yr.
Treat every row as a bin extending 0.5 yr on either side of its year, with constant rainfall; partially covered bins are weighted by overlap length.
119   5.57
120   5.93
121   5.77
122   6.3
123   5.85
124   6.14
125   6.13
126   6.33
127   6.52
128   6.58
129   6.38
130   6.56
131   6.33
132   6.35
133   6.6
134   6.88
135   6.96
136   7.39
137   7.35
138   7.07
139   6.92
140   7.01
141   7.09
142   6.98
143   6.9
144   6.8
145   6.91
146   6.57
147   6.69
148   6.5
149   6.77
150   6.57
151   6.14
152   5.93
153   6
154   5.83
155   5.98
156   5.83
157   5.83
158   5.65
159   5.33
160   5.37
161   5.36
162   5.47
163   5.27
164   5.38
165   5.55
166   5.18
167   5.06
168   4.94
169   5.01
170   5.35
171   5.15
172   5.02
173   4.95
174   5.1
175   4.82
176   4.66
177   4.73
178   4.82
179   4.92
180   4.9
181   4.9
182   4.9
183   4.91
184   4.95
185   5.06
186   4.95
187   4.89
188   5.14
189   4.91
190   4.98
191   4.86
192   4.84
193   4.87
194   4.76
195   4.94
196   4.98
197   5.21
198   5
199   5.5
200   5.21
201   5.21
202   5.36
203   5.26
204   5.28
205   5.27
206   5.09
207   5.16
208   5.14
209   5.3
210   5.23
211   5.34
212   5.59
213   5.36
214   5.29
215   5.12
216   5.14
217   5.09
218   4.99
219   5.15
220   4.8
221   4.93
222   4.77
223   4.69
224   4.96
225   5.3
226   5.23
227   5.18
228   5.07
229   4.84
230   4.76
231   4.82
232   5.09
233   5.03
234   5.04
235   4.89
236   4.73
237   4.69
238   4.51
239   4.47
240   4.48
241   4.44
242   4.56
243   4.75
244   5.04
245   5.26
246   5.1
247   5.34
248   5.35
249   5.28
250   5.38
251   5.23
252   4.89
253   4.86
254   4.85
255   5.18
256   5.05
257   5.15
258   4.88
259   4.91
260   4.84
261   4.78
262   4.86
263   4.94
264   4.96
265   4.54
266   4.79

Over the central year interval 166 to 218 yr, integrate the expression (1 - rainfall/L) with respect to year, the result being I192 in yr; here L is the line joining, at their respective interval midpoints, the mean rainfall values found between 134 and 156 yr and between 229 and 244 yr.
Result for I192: 5.42 yr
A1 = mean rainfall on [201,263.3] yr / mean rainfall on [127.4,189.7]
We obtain 0.9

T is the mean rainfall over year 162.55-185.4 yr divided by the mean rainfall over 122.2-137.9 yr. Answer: 0.77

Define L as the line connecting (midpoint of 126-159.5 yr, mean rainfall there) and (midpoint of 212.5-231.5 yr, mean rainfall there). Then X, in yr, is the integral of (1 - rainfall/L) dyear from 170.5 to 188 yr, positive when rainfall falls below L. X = 2.7 yr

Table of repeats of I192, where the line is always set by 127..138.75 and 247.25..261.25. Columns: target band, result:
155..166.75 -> 1.6 yr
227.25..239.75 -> 1.2 yr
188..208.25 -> 2.6 yr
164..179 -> 2.9 yr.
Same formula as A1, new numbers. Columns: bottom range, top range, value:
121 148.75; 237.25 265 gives 0.74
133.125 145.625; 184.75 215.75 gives 0.73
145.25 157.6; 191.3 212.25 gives 0.83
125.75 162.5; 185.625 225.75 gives 0.79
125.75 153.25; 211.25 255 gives 0.75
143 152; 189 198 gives 0.75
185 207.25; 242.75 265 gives 0.99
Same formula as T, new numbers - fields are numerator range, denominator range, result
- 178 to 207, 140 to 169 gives 0.84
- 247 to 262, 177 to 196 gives 1.03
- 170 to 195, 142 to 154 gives 0.76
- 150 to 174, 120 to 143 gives 0.83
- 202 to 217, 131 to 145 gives 0.76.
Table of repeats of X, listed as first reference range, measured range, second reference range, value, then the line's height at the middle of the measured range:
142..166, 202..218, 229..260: 0.33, 5.35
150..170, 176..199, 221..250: 1.68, 5.32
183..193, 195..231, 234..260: -1.38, 4.94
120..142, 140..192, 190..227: 3.60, 5.92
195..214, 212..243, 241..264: 1.26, 5.13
